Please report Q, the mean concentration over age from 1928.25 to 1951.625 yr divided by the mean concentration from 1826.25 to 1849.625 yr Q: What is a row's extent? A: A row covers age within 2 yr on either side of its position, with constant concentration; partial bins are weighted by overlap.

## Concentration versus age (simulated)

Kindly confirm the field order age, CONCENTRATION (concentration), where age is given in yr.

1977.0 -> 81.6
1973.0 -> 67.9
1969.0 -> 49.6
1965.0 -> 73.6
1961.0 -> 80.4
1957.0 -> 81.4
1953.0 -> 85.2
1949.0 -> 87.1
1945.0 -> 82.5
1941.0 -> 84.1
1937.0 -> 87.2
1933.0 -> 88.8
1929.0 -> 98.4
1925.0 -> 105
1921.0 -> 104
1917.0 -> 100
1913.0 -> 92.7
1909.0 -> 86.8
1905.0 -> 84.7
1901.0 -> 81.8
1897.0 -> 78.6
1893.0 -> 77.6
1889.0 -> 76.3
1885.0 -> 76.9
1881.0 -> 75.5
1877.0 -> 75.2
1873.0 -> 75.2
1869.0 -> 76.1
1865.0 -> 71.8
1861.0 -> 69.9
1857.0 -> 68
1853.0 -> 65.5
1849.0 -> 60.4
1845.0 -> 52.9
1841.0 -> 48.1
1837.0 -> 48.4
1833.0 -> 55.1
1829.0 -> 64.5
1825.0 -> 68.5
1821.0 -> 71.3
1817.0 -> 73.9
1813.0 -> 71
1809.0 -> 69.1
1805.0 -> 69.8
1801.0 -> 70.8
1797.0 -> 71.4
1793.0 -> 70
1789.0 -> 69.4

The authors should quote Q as 1.59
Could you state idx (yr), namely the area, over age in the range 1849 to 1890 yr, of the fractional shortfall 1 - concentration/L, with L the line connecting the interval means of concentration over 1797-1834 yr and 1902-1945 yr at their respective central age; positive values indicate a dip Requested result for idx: 4.2 yr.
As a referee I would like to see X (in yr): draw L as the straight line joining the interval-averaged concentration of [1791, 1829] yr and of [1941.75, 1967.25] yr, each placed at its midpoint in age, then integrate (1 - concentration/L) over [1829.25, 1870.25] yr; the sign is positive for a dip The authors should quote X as 6.7 yr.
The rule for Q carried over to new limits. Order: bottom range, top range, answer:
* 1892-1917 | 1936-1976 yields 0.91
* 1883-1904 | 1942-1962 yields 1.06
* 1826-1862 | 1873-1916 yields 1.37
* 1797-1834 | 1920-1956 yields 1.32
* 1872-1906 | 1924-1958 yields 1.14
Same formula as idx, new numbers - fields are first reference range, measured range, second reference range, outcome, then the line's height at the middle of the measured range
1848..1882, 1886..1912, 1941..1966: -2.04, 75.3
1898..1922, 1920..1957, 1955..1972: -4.70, 80.2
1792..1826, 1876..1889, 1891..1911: 0.60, 79.7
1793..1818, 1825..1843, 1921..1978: 4.31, 73.2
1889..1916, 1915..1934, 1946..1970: -4.32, 81.3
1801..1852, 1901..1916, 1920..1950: -0.55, 84.9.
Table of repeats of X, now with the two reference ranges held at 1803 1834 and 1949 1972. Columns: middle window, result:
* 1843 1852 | 1.56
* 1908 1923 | -4.87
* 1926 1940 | -3.48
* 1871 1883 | -0.72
